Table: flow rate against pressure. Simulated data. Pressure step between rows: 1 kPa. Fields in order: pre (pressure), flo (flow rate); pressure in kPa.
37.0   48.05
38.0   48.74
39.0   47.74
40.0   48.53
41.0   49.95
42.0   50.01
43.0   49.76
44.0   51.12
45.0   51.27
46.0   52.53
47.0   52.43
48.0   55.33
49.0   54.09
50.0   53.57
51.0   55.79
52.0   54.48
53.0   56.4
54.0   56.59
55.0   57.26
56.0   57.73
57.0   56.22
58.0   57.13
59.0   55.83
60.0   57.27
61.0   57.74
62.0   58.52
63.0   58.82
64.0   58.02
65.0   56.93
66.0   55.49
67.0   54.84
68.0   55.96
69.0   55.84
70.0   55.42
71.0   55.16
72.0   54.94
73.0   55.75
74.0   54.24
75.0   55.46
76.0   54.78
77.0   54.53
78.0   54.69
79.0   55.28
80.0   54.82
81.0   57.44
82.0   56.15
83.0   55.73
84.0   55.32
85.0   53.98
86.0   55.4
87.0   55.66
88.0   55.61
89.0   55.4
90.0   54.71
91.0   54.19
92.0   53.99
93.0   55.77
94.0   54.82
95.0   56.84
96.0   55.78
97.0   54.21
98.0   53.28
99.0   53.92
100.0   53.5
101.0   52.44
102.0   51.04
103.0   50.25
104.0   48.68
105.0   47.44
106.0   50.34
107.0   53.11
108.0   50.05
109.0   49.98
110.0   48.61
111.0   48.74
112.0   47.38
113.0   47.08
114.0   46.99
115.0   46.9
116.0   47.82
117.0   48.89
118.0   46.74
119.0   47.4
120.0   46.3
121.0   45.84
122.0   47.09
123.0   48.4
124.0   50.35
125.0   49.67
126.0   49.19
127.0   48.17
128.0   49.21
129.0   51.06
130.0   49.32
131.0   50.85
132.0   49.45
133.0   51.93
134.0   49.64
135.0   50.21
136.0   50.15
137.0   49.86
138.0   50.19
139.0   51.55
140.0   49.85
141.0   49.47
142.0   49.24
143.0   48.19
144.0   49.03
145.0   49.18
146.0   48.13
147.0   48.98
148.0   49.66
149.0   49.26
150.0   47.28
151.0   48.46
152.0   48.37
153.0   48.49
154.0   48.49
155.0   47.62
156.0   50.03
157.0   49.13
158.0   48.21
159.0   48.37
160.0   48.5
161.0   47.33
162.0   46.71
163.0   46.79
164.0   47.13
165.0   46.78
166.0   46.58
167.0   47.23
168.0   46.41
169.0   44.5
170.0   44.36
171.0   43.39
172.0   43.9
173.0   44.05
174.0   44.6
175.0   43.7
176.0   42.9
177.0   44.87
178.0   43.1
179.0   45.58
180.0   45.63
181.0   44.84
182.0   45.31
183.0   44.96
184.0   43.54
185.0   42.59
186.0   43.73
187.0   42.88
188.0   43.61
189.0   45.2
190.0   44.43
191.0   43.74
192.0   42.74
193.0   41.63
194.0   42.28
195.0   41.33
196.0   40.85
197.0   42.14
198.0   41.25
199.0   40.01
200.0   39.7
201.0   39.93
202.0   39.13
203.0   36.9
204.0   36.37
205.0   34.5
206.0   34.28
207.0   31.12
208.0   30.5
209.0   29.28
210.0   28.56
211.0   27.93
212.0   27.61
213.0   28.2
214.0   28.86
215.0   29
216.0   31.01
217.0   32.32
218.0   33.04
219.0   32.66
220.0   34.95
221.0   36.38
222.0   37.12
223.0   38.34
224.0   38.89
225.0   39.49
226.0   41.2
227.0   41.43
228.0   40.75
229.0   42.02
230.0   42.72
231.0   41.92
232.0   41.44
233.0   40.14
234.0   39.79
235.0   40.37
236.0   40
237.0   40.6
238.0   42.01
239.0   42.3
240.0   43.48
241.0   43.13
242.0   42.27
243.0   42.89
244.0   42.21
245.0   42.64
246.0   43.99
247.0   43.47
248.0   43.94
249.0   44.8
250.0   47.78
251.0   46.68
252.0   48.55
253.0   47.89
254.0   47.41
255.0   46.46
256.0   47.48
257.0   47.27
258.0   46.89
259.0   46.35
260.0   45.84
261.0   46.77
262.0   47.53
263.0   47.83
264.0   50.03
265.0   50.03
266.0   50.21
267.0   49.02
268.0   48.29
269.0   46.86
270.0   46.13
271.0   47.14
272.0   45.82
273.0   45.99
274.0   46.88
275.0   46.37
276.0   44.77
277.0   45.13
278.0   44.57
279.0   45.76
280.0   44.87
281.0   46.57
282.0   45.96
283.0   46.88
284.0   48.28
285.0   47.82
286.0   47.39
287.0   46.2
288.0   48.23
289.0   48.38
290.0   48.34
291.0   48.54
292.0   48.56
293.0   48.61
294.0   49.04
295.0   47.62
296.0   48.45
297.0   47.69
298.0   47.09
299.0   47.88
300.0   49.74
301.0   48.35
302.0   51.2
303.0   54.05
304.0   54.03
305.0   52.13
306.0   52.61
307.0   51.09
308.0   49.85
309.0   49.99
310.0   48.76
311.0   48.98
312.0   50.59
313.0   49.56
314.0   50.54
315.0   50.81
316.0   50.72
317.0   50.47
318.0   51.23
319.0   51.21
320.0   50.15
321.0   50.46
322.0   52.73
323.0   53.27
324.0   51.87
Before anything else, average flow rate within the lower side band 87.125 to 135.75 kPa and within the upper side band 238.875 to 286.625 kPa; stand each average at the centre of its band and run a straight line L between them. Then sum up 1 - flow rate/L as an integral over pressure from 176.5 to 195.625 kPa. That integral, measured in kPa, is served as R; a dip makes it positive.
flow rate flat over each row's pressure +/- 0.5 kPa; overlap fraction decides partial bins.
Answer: 1.8 kPa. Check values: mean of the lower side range 50.6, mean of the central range 43.8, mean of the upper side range 46.2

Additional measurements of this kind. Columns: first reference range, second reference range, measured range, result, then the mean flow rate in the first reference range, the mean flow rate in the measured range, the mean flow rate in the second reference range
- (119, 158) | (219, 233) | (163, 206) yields 1.1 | 49.1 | 43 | 39.5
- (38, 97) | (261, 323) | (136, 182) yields 4.5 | 54.9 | 47.3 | 48.7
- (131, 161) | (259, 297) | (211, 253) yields 7.4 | 49.2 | 39.5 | 47.3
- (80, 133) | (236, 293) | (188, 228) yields 9.5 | 51.3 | 36.7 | 46.2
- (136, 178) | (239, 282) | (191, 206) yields 2.3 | 47.5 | 39.9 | 46.1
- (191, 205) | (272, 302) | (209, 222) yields 3.3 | 40.2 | 31.1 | 47.3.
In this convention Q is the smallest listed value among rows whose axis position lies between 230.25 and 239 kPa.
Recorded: 39.79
